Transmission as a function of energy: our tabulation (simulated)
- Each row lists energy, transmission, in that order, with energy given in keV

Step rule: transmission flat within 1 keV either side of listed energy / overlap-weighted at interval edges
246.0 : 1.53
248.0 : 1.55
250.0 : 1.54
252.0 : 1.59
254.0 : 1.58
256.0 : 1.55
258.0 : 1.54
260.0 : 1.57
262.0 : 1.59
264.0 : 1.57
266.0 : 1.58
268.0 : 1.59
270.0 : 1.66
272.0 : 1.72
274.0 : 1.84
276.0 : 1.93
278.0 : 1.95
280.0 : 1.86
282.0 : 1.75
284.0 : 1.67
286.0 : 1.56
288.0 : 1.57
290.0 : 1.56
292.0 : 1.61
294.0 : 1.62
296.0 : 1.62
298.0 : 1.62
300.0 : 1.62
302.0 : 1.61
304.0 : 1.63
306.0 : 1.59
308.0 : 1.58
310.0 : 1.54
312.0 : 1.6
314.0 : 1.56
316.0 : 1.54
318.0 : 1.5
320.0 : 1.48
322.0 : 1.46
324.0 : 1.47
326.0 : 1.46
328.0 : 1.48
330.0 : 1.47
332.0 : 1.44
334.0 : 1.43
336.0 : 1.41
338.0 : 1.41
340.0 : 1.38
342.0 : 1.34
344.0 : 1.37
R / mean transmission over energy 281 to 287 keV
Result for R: 1.66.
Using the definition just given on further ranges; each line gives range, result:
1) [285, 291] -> 1.56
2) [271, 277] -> 1.83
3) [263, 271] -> 1.6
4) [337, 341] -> 1.4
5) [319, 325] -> 1.47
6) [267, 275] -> 1.7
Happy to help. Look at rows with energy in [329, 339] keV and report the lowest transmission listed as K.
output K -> 1.41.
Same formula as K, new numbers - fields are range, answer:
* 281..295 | 1.56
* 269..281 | 1.66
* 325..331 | 1.46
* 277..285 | 1.67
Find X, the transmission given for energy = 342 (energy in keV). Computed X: 1.34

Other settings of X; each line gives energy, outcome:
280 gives 1.86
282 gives 1.75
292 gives 1.61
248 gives 1.55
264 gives 1.57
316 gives 1.54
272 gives 1.72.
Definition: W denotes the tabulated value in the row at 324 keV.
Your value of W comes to 1.47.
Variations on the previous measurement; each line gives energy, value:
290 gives 1.56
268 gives 1.59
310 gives 1.54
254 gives 1.58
